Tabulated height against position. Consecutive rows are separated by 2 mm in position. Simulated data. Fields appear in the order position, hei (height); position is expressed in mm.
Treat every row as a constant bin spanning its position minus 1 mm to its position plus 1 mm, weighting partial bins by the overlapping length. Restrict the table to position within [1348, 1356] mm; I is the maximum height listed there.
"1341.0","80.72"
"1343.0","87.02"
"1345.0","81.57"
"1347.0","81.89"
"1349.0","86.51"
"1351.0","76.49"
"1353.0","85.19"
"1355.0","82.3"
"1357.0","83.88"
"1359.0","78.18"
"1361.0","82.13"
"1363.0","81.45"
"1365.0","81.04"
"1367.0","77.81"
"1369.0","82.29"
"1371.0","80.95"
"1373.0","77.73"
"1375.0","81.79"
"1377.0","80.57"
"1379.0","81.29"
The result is 86.51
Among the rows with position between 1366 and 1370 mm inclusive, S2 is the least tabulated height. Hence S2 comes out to 77.81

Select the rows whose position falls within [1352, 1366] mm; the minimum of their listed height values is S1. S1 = 78.18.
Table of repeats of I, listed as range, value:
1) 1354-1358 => 83.88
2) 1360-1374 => 82.29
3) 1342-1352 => 87.02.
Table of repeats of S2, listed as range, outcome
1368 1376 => 77.73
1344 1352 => 76.49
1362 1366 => 81.04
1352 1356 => 82.3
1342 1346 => 81.57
